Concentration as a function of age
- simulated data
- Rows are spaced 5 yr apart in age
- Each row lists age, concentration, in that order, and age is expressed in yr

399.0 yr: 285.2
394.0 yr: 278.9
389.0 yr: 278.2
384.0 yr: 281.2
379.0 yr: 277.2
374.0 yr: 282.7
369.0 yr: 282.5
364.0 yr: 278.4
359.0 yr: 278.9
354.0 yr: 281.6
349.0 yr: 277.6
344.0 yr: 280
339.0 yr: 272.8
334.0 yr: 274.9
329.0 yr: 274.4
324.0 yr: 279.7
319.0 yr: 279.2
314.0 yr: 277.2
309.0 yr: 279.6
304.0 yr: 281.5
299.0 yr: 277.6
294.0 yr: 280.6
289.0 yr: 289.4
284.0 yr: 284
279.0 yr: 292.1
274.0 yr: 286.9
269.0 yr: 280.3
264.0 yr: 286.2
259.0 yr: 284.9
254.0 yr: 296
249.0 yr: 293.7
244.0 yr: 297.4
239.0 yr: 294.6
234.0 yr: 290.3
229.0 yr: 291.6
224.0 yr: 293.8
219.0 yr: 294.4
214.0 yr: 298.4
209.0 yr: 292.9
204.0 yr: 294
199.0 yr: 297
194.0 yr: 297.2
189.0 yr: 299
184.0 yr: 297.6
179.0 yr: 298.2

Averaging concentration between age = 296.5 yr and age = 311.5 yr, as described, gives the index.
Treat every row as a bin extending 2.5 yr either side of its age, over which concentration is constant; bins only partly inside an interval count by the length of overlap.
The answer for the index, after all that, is 280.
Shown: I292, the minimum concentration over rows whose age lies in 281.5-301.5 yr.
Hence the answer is 277.6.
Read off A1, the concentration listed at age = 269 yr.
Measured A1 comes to 280.3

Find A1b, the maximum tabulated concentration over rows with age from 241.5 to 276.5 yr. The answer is 297.4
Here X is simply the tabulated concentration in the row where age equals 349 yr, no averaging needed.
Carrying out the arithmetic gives 277.6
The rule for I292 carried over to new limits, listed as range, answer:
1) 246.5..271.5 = 280.3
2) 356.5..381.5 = 277.2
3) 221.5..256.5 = 290.3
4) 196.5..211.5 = 292.9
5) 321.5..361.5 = 272.8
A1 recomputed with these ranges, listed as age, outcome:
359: 278.9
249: 293.7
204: 294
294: 280.6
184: 297.6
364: 278.4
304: 281.5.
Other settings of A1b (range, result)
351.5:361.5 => 281.6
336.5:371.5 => 282.5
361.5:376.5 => 282.7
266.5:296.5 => 292.1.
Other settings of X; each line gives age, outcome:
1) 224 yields 293.8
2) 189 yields 299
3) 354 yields 281.6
